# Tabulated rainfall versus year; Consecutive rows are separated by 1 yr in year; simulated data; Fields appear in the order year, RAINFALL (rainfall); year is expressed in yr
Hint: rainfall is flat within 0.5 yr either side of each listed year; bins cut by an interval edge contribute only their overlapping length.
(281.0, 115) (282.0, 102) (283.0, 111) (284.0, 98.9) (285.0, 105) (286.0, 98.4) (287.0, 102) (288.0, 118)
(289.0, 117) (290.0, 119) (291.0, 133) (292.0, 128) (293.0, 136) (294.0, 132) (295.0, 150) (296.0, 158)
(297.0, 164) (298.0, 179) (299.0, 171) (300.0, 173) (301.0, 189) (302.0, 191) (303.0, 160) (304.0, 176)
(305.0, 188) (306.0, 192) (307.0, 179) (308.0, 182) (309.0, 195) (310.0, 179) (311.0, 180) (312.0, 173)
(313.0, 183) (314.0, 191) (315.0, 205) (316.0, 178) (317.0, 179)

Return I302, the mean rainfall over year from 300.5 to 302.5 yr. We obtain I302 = 190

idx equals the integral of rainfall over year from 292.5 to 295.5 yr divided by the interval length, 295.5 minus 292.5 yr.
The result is 139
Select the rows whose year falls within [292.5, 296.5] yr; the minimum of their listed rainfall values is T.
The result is 132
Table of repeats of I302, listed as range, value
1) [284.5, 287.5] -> 102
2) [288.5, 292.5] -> 124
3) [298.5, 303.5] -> 177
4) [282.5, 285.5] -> 105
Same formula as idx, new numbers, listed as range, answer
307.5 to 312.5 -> 182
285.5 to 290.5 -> 111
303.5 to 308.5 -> 183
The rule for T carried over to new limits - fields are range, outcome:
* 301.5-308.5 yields 160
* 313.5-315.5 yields 191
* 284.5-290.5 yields 98.4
